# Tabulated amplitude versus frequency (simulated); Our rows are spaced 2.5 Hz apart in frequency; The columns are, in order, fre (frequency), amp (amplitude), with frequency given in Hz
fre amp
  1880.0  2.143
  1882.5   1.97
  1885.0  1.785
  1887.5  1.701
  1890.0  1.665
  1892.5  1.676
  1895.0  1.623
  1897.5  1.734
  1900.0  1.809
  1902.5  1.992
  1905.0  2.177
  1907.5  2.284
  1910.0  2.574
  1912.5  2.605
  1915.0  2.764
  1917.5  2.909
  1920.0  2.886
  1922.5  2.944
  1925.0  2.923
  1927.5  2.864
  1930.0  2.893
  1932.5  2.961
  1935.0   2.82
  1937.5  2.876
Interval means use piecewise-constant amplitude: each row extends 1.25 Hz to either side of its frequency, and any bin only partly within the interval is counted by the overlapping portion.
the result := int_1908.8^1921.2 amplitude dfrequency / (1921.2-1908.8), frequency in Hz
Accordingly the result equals 2.75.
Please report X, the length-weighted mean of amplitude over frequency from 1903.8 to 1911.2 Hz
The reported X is 2.34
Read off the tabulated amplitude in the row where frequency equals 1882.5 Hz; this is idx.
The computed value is 1.97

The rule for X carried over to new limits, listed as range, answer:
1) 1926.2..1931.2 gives 2.88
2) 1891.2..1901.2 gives 1.71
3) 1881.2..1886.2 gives 1.88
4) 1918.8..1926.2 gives 2.92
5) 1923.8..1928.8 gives 2.89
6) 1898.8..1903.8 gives 1.9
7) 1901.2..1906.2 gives 2.08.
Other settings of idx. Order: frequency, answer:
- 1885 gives 1.785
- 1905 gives 2.177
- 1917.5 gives 2.909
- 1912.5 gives 2.605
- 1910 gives 2.574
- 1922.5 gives 2.944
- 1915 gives 2.764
